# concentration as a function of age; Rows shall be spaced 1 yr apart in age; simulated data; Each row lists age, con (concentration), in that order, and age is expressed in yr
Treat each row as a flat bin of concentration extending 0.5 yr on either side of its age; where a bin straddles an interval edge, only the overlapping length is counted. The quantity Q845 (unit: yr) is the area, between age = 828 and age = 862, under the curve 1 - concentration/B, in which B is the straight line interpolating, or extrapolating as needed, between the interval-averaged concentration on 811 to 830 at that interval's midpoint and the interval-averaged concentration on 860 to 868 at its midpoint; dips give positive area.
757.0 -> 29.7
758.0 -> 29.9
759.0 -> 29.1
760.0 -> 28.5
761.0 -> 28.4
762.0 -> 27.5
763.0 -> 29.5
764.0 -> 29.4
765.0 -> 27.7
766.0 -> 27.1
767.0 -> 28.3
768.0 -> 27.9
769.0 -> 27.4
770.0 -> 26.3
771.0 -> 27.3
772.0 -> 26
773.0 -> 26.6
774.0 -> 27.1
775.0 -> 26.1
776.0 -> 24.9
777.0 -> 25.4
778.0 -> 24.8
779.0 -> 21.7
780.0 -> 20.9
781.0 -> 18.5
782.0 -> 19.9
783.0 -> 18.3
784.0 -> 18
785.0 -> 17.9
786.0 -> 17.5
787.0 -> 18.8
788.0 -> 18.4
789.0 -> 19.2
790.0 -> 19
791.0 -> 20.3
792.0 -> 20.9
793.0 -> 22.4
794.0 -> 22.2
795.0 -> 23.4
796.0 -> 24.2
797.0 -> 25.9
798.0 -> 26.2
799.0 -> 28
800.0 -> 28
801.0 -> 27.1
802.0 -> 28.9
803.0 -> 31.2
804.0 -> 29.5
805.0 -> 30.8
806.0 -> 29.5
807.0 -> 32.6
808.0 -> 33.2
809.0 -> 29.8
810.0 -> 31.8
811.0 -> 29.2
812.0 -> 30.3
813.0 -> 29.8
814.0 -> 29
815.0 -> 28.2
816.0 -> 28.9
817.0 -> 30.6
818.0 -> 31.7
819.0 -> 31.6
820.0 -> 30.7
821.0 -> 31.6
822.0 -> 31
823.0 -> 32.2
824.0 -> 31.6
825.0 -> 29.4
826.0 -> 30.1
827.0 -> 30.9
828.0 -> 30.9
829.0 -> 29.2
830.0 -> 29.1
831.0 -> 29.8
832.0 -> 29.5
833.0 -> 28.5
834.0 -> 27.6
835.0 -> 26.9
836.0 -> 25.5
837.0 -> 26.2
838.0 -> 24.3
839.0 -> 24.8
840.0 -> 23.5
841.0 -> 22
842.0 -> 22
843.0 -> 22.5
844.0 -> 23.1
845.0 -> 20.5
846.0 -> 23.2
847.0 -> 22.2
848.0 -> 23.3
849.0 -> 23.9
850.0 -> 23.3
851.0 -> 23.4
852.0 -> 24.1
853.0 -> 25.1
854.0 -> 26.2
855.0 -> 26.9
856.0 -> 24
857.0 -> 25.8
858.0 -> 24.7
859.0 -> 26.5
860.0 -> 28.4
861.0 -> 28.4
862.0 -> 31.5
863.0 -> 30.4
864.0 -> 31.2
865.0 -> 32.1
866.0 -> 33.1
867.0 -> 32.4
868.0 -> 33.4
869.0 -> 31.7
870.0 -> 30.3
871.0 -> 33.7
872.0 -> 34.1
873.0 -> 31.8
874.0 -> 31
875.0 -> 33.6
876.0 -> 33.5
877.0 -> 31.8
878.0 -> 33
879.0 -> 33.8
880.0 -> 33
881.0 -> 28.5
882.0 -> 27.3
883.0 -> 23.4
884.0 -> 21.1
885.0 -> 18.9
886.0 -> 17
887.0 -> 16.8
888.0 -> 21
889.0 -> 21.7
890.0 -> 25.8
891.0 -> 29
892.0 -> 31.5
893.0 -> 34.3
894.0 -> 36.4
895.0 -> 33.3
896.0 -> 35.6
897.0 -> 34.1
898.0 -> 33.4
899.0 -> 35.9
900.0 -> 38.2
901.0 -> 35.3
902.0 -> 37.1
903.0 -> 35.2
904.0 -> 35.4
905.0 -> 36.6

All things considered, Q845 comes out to 5.9 yr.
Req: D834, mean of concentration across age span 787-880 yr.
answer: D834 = 27.9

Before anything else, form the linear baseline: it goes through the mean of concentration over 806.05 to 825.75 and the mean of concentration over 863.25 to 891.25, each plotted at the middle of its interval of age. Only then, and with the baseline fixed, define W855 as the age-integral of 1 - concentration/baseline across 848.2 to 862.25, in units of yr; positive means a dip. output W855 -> 1.8 yr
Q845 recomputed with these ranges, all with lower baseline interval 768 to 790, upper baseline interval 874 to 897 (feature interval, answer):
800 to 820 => -4.9 yr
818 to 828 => -2.5 yr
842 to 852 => 1.3 yr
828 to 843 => -0.5 yr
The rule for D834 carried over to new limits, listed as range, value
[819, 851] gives 26.8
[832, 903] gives 28.2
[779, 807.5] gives 23.5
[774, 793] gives 20.8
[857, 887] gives 29.4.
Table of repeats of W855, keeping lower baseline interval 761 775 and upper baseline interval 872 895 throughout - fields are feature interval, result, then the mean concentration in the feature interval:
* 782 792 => 3.2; 18.8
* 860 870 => -1.2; 31.4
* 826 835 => -0.5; 29.3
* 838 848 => 1.9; 22.8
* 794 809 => -0.3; 28.3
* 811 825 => -1.3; 30.5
